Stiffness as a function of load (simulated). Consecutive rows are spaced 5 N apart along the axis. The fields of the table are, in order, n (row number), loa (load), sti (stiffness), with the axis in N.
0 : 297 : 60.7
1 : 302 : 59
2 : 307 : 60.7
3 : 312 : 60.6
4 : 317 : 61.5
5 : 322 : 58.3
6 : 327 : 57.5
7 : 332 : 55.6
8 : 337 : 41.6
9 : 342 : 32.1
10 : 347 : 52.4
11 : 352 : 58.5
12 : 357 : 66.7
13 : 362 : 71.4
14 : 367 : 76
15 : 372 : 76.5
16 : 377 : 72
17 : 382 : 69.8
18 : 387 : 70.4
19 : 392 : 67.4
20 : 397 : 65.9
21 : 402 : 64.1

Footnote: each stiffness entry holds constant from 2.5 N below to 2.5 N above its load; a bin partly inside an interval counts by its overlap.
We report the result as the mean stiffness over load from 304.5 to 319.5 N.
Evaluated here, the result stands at 60.9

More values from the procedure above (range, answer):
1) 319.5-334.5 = 57.1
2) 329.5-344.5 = 43.1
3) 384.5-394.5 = 68.9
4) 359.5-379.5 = 74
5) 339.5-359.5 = 52.4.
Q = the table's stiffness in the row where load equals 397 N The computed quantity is 65.9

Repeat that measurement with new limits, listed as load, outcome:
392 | 67.4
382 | 69.8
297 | 60.7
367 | 76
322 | 58.3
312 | 60.6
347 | 52.4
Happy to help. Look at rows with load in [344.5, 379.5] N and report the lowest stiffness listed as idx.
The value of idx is 52.4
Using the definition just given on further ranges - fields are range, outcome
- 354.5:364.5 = 66.7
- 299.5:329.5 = 57.5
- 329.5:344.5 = 32.1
